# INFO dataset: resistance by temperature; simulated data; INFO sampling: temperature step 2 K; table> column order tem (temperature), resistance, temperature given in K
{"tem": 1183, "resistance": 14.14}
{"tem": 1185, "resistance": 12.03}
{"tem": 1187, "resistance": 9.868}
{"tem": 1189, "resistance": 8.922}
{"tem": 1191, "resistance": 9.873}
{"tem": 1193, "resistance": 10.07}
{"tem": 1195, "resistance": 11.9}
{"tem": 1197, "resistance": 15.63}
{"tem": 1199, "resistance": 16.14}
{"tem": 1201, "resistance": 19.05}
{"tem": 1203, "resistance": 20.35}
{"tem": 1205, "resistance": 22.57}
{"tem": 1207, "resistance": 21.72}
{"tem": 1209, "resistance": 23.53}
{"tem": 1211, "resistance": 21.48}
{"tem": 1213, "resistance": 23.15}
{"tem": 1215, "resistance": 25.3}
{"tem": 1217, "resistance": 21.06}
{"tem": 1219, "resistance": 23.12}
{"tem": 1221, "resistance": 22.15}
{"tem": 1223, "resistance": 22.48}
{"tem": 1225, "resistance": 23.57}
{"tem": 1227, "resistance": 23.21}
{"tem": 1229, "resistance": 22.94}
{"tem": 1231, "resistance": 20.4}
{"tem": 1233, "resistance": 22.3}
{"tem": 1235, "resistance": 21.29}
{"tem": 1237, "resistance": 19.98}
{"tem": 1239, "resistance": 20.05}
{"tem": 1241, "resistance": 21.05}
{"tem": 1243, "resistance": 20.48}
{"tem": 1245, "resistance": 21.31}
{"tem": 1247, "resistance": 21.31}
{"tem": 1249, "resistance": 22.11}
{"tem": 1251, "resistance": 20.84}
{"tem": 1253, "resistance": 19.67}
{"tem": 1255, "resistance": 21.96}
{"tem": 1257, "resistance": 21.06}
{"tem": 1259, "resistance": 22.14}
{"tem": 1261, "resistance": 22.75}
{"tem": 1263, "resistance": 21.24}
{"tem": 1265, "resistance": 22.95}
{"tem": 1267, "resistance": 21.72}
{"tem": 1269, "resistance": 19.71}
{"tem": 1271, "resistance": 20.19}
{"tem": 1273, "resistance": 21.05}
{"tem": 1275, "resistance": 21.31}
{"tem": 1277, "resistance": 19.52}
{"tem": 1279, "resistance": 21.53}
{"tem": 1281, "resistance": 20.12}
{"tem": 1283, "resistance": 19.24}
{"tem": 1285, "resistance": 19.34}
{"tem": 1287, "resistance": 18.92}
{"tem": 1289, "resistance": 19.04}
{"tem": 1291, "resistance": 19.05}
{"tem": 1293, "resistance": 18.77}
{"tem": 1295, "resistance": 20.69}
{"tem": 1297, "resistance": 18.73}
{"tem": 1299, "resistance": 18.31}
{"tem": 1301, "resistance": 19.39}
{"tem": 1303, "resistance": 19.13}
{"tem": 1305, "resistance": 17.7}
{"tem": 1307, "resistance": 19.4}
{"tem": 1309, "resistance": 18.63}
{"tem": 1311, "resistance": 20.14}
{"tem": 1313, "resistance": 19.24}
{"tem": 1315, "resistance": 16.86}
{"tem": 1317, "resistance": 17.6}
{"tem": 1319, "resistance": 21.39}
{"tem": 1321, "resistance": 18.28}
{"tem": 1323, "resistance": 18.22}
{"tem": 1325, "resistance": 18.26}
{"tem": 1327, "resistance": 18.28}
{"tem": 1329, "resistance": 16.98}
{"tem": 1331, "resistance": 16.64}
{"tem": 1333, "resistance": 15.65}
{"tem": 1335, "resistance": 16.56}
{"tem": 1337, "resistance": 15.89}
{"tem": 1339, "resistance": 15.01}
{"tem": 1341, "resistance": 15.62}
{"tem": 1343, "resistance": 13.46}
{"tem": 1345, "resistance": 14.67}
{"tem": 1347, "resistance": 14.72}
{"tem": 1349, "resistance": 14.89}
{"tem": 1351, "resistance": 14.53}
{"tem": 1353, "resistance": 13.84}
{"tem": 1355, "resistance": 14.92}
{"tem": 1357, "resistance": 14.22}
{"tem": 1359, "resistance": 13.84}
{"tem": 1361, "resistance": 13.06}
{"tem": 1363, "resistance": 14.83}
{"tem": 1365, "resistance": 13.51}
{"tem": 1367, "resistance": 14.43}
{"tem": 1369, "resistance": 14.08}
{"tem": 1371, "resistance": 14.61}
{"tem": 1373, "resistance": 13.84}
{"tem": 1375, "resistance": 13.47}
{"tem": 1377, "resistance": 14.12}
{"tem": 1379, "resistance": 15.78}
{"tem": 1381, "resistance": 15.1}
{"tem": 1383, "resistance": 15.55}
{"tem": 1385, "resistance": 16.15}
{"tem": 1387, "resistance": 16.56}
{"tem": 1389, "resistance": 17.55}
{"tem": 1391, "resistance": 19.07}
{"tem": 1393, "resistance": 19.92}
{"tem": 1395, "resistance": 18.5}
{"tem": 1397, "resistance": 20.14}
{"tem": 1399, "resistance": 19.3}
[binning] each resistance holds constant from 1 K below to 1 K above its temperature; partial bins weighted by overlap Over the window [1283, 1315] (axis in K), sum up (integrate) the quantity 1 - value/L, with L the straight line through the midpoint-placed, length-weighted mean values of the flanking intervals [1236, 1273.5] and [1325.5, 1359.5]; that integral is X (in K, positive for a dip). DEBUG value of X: -1.5 K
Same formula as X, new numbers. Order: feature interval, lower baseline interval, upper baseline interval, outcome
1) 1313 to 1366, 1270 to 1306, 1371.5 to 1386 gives 3.2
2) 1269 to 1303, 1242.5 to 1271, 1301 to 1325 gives 0.6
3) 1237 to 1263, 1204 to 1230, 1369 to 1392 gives 0.2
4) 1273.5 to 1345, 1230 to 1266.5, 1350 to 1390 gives -1.3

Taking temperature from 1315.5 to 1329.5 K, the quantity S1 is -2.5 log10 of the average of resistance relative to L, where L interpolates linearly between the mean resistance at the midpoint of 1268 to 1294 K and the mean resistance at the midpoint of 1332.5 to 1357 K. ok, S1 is -0.11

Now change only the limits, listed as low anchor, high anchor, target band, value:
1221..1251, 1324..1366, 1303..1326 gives -0.11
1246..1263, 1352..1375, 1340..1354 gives 0.05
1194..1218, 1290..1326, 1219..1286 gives -0.09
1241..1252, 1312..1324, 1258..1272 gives -0.05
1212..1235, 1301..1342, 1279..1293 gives 0.01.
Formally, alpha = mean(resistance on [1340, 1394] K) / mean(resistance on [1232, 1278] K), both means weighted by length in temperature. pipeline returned 0.7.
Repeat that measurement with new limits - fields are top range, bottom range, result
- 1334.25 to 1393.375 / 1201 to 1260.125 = 0.69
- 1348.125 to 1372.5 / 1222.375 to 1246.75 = 0.66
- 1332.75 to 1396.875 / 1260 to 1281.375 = 0.72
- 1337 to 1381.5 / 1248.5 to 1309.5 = 0.71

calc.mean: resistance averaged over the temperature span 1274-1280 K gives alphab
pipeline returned 20.8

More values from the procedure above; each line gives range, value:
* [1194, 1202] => 15.7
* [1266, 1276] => 20.8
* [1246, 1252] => 21.4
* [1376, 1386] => 15.3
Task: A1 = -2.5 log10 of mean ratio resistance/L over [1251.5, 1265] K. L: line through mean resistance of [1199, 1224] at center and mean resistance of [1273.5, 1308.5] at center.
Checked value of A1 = -0.06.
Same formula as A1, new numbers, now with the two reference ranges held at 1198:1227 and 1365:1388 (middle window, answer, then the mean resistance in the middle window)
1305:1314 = -0.09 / 19.2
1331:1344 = 0.07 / 15.5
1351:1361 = 0.12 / 14.1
